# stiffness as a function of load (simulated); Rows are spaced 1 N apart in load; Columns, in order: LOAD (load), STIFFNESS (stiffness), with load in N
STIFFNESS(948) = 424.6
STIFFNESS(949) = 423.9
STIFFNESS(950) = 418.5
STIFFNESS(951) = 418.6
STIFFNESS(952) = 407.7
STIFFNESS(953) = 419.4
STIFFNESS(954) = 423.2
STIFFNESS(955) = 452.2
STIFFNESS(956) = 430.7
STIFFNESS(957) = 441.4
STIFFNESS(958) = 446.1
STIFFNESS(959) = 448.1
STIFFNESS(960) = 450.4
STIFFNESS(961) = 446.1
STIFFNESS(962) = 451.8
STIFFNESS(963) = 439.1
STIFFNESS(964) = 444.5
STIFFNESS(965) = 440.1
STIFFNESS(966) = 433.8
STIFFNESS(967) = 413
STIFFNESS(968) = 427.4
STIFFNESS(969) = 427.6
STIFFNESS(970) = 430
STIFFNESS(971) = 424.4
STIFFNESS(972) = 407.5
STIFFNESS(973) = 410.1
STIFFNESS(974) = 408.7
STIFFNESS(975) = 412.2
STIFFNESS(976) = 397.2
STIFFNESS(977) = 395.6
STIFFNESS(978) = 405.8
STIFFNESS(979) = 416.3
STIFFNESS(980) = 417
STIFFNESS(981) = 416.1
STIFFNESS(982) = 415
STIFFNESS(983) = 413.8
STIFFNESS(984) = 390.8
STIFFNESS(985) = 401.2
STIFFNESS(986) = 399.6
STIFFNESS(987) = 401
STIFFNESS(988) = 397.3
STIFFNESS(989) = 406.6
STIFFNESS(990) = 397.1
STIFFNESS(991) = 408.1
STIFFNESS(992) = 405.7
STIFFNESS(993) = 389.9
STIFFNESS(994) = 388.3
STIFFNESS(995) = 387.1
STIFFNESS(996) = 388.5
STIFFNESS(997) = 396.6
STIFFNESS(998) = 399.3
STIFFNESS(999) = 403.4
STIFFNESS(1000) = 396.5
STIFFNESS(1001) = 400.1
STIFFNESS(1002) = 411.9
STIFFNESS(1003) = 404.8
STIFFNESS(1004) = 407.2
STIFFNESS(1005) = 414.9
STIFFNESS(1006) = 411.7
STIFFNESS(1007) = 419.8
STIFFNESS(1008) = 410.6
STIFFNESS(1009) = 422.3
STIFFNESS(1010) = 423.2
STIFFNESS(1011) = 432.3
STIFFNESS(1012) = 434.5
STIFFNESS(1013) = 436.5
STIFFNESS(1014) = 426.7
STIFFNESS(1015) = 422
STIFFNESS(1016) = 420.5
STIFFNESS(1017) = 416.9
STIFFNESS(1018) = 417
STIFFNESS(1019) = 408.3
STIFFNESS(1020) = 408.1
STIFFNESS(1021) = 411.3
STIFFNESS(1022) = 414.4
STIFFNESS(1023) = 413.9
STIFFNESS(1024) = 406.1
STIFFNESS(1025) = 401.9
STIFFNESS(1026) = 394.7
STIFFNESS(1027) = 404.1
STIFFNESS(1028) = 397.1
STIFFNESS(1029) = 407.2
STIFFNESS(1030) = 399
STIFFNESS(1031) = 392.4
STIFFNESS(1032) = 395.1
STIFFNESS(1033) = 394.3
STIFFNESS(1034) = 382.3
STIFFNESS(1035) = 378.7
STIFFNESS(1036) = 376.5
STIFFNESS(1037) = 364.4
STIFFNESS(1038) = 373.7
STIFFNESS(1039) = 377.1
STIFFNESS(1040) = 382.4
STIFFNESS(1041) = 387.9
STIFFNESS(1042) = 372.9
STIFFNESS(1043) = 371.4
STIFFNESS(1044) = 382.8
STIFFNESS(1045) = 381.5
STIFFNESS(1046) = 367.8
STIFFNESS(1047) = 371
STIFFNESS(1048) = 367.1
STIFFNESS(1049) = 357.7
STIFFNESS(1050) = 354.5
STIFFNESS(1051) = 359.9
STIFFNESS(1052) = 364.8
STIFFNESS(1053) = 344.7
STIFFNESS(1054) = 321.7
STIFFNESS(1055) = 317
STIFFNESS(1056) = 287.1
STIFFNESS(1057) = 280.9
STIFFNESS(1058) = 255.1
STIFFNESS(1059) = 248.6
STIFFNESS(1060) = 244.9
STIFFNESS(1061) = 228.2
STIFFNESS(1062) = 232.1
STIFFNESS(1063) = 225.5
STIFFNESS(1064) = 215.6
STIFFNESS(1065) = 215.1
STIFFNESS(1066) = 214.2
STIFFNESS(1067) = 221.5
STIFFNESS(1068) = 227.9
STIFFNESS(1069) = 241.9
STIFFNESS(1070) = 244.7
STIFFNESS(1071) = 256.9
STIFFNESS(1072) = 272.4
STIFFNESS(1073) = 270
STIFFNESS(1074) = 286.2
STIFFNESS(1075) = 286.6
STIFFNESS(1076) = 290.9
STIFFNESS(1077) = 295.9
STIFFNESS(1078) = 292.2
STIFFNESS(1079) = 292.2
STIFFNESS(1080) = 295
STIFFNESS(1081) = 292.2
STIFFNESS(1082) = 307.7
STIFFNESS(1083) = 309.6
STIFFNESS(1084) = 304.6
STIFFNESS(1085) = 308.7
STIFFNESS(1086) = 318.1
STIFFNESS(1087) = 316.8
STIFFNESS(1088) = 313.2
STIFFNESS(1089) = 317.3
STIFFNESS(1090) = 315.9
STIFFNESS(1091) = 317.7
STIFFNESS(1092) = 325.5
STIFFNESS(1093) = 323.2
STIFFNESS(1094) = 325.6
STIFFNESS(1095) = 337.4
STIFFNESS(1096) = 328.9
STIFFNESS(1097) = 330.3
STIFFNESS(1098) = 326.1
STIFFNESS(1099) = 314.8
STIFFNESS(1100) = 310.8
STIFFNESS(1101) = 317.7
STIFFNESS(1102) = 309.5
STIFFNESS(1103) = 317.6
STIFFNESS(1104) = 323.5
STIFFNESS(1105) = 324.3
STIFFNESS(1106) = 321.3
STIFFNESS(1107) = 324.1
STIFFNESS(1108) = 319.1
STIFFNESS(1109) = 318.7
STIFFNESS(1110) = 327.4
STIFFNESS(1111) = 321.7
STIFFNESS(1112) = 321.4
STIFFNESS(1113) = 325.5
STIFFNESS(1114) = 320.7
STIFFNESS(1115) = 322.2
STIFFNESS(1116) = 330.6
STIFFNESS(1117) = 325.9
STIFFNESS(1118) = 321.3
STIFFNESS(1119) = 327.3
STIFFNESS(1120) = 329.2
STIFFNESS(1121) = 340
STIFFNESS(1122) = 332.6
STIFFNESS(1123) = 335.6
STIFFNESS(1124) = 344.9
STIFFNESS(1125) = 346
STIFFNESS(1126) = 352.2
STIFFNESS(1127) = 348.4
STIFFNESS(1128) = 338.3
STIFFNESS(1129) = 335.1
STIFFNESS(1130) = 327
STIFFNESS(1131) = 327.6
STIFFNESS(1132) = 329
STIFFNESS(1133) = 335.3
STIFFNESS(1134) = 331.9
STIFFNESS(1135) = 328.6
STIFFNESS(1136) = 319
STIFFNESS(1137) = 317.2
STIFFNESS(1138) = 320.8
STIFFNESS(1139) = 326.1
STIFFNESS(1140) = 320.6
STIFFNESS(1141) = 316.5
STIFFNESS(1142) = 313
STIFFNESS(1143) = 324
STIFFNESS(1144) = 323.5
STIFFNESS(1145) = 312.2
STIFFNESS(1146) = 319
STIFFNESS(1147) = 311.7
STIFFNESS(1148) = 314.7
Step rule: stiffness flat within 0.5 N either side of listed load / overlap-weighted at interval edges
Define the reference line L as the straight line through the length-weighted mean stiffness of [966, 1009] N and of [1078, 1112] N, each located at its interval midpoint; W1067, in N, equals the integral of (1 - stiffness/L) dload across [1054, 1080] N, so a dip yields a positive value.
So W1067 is 6.1 N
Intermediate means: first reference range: 407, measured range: 260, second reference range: 317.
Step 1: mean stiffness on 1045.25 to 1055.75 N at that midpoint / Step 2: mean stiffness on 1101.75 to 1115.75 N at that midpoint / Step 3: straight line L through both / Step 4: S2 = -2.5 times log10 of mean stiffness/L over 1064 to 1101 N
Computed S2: 0.15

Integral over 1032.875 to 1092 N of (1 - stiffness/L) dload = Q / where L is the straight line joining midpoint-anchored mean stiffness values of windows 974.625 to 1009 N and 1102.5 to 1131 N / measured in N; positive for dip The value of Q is 8.6 N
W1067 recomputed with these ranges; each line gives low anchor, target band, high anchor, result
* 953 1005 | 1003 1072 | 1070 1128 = 2.3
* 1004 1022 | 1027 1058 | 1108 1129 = 2.3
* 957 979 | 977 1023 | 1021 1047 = -0.1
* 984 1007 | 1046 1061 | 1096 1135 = 2.0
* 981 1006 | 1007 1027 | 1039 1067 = -2.7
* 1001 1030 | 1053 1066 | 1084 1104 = 3.7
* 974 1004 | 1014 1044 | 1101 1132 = -1.4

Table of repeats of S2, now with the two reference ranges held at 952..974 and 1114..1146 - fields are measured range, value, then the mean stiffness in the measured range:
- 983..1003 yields 0.04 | 399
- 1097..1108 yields 0.09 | 319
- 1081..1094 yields 0.13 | 314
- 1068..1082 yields 0.29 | 277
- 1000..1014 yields -0.03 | 417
